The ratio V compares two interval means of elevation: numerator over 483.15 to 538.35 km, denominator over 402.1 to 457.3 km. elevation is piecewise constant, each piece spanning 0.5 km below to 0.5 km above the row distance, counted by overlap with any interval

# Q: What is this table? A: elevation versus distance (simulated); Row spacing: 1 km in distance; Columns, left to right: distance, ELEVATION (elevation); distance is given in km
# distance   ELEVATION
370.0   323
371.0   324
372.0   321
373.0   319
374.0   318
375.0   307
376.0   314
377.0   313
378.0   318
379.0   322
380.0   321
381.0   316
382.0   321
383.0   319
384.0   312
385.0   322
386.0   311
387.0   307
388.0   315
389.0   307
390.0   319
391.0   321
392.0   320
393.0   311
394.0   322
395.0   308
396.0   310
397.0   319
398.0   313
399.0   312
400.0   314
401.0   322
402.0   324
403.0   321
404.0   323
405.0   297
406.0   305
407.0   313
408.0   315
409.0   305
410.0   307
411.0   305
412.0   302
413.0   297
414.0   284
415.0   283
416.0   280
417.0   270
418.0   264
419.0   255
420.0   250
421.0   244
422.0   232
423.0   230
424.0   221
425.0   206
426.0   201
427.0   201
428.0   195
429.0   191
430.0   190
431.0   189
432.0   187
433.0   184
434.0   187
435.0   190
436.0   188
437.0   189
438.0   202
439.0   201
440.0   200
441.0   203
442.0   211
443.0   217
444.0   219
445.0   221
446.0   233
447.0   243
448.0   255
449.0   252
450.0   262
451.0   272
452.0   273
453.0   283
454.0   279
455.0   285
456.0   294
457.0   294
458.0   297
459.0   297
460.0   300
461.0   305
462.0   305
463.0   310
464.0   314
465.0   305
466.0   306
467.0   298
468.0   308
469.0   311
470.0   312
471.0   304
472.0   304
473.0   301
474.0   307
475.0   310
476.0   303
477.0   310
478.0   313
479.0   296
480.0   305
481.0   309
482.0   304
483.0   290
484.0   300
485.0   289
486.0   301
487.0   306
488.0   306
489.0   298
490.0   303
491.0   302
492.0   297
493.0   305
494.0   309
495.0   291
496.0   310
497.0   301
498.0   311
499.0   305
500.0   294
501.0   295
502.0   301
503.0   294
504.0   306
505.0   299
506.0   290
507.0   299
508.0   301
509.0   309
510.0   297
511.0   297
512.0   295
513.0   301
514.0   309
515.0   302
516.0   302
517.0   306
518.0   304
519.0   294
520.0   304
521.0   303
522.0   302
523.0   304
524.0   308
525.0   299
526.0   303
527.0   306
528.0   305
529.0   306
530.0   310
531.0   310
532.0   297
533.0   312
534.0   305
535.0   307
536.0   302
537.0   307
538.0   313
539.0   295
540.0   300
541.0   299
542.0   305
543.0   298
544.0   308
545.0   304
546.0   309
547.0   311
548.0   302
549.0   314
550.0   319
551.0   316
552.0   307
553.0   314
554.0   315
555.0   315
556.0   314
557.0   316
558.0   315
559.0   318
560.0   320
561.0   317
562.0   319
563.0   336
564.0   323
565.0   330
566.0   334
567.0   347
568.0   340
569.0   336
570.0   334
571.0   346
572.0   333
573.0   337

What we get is 1.22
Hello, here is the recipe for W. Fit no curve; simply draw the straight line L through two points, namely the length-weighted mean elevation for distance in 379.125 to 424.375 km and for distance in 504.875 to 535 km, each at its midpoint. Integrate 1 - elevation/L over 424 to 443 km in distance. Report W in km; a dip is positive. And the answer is 6.58 km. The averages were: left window 300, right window 303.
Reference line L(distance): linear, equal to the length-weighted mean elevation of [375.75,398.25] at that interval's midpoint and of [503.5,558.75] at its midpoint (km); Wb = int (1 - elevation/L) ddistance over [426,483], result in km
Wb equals 9.14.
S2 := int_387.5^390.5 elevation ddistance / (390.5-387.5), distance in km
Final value 314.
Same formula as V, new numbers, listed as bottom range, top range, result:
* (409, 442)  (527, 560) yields 1.34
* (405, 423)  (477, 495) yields 1.07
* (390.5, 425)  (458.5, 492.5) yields 1.04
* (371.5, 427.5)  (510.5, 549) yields 1.02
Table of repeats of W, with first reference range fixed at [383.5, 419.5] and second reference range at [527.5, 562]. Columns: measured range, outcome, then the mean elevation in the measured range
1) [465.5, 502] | 0.55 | 303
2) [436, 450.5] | 4.07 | 221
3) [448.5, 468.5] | 0.99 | 292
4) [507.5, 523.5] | 0.34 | 302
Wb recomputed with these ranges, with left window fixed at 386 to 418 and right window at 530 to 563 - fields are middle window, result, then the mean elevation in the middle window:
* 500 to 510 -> 0.3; 299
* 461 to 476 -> 0.1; 307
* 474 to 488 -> 0.3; 303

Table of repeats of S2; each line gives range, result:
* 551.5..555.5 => 313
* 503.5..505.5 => 302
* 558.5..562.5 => 318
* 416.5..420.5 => 260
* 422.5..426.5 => 214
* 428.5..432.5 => 189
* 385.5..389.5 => 310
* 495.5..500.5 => 304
